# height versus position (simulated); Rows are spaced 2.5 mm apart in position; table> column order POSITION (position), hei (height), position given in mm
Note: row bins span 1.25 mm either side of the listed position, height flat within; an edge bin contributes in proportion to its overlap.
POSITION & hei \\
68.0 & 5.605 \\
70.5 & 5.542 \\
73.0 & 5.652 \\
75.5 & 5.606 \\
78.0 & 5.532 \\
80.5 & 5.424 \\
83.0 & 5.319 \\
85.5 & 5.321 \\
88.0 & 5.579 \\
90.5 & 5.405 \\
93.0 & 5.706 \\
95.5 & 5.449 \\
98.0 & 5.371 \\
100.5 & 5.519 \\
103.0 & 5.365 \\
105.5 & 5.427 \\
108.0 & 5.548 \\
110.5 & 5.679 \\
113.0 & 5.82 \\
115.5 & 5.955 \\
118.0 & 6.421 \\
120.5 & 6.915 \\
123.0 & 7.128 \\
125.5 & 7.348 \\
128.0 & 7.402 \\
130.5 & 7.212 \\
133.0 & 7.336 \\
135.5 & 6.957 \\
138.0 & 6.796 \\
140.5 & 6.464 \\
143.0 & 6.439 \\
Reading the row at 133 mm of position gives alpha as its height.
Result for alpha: 7.336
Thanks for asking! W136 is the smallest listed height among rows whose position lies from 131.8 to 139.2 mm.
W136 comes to 6.796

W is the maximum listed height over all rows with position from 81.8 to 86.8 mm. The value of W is 5.321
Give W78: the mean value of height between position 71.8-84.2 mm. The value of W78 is 5.51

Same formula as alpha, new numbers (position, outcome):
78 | 5.532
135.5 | 6.957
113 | 5.82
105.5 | 5.427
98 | 5.371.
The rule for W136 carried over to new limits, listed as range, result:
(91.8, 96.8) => 5.449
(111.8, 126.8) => 5.82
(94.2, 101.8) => 5.371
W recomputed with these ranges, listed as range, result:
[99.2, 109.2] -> 5.548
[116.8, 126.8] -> 7.348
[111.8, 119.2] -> 6.421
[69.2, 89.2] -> 5.652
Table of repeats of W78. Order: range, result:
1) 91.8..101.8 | 5.51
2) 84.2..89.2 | 5.45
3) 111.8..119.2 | 6.06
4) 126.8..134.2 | 7.32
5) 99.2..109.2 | 5.46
